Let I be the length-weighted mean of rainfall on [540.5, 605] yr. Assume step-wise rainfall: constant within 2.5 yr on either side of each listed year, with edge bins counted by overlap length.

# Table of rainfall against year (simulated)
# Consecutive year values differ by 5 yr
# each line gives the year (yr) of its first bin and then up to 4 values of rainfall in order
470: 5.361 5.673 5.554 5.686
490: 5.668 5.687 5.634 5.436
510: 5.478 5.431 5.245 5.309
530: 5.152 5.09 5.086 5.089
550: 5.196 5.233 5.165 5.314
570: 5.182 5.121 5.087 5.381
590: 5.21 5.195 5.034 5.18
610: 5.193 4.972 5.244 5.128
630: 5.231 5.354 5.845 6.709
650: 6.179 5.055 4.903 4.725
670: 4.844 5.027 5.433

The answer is 5.18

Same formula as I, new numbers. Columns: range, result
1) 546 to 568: 5.22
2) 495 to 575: 5.28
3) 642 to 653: 6.35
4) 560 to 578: 5.2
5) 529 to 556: 5.14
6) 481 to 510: 5.61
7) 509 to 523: 5.37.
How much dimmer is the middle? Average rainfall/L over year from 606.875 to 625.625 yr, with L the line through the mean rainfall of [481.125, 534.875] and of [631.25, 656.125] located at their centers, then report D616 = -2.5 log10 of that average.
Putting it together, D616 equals 0.13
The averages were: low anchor 5.46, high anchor 5.84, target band 5.14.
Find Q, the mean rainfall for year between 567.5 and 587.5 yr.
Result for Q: 5.19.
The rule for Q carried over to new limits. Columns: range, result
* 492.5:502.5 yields 5.66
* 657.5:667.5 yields 4.81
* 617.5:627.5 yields 5.19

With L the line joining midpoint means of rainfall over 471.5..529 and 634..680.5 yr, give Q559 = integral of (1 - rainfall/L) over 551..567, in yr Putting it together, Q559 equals 0.7 yr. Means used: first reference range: 5.51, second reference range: 5.41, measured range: 5.23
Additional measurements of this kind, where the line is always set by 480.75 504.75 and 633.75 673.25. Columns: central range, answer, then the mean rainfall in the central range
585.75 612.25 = 1.6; 5.18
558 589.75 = 1.9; 5.21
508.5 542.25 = 2.1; 5.25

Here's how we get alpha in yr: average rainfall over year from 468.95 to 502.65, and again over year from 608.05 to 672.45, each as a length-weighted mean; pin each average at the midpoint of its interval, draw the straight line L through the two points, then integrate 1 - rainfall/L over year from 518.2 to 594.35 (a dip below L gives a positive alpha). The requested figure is 4.2 yr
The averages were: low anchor 5.62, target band 5.19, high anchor 5.34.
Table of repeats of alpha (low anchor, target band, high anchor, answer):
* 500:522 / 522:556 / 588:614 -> 1.13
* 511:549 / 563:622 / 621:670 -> 1.66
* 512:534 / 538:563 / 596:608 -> 0.30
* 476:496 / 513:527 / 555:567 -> 0.35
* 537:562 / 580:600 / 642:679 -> 0.06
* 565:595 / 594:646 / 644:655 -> 3.47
